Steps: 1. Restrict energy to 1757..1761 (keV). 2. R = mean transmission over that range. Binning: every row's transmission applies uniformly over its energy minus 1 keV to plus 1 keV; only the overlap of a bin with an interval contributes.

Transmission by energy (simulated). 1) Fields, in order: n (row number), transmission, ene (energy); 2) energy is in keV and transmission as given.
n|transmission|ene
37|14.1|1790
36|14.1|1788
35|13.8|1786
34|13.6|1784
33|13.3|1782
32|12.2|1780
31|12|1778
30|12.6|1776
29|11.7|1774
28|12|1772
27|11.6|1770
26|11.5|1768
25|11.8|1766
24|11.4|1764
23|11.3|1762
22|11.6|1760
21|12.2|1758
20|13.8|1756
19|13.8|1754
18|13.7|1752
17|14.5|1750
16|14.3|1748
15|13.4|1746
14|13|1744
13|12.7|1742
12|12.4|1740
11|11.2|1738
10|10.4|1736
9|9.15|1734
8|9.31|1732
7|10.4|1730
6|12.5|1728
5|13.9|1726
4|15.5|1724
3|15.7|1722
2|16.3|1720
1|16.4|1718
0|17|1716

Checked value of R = 11.9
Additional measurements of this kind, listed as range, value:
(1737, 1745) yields 12.3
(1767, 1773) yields 11.7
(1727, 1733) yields 10.7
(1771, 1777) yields 12.1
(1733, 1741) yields 10.8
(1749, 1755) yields 14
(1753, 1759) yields 13.3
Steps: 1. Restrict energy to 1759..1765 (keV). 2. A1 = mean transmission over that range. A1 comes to 11.4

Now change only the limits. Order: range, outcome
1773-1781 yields 12.1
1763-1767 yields 11.6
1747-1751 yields 14.4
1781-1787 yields 13.6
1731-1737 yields 9.62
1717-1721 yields 16.4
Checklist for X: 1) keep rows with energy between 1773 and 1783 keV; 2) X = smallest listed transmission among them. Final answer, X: 11.7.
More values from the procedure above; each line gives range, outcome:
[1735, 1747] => 10.4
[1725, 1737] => 9.15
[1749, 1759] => 12.2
